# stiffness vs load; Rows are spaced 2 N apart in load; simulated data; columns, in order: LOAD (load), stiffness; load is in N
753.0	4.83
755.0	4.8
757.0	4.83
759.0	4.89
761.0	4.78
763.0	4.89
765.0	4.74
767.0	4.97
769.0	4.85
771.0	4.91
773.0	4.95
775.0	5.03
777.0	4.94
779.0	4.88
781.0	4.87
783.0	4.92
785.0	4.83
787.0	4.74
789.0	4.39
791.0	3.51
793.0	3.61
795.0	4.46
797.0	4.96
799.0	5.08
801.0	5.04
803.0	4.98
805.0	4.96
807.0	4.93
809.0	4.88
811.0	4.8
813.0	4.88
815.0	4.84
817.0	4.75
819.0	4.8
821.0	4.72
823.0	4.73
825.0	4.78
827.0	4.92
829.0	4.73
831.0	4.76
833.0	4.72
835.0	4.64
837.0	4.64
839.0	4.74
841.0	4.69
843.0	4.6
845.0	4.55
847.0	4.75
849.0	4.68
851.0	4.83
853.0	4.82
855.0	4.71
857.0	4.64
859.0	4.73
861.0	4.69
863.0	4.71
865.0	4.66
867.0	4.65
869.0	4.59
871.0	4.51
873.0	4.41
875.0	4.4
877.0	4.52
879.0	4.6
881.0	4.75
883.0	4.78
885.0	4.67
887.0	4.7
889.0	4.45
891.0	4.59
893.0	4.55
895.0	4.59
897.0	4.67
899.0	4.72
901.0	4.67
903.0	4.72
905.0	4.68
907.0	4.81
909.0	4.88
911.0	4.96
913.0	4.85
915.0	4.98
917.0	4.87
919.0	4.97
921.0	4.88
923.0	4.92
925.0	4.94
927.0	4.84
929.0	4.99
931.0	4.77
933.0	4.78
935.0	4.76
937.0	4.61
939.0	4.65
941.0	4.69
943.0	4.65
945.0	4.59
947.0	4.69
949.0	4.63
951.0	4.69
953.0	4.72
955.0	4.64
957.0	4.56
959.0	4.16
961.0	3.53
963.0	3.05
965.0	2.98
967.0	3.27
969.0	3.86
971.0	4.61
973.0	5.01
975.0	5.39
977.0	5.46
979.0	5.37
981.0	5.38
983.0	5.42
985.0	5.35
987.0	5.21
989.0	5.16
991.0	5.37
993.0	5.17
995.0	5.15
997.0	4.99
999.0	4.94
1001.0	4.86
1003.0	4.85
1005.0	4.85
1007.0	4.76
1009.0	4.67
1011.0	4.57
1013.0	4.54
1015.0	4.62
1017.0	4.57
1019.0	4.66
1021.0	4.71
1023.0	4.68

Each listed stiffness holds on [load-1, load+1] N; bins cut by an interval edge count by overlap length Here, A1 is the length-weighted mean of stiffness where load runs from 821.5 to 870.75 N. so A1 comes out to 4.7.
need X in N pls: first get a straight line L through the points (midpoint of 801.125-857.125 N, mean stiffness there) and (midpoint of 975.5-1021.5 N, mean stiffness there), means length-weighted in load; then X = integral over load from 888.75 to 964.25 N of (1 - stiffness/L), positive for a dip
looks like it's 3.9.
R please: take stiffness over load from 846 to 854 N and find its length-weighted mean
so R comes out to 4.77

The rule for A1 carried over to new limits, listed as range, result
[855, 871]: 4.66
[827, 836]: 4.74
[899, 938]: 4.83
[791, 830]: 4.75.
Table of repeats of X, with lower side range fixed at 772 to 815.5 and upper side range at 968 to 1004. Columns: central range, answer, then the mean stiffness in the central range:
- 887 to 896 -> 0.7 N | 4.56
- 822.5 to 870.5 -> 1.3 N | 4.7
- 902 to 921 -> 0.4 N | 4.86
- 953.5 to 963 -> 1.7 N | 4.13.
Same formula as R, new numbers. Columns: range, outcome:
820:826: 4.74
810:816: 4.84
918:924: 4.92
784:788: 4.79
